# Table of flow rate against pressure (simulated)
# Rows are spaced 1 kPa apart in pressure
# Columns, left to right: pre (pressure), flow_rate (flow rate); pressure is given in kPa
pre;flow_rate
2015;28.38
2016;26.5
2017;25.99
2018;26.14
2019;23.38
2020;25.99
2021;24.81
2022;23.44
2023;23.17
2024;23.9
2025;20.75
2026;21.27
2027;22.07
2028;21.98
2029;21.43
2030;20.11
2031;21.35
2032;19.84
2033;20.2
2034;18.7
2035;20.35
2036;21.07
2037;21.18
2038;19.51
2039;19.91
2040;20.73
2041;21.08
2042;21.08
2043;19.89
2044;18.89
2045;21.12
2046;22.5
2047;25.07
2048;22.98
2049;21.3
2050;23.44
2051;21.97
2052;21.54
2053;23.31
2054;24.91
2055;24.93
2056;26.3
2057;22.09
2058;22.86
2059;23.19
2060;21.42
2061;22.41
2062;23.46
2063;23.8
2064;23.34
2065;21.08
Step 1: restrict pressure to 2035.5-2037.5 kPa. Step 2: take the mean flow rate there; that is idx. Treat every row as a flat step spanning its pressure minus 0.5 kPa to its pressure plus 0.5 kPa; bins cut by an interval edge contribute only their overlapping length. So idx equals 21.1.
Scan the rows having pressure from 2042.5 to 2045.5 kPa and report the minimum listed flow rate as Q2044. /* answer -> 18.89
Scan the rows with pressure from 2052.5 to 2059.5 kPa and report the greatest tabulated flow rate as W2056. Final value 26.3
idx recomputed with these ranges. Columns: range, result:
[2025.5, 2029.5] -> 21.7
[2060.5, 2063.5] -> 23.2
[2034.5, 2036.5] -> 20.7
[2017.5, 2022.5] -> 24.8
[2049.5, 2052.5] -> 22.3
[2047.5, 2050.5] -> 22.6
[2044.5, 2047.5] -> 22.9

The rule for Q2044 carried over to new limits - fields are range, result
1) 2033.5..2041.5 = 18.7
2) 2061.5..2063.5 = 23.46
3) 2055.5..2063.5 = 21.42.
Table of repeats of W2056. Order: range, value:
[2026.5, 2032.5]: 22.07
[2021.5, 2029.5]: 23.9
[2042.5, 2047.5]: 25.07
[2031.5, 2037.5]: 21.18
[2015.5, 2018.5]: 26.5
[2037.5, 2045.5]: 21.12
